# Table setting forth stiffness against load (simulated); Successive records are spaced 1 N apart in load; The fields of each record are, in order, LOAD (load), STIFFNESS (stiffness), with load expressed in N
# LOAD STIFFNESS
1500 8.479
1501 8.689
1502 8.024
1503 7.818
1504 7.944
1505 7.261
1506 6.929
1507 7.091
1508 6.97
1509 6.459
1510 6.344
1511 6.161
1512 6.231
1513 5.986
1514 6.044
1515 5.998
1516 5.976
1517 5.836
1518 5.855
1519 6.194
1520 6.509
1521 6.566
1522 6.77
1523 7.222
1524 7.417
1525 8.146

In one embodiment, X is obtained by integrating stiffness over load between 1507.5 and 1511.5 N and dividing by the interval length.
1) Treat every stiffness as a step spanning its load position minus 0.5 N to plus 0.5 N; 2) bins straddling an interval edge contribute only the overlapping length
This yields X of 6.48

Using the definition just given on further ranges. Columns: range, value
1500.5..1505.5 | 7.95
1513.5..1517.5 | 5.96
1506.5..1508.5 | 7.03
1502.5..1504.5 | 7.88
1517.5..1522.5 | 6.38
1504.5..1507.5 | 7.09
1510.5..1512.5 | 6.2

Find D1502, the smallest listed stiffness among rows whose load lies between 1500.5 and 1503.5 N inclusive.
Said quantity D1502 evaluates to 7.818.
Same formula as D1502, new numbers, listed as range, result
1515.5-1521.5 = 5.836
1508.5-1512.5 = 6.161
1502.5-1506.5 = 6.929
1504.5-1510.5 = 6.344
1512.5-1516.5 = 5.976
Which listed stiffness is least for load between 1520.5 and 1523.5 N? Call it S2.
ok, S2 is 6.566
